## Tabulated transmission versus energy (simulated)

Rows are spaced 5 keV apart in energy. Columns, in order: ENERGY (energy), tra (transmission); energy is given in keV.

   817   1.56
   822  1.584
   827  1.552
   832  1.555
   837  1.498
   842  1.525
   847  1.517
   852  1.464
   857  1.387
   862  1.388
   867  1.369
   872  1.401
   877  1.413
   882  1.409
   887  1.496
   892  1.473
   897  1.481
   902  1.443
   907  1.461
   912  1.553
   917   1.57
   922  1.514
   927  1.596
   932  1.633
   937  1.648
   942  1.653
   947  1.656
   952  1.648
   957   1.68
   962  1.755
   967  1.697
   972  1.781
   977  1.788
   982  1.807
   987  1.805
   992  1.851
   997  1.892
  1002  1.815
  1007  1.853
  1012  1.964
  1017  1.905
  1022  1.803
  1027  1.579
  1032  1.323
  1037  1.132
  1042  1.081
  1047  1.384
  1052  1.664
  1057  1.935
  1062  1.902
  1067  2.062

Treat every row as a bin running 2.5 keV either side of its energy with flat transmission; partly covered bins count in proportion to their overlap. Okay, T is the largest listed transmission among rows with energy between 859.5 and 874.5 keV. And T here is 1.401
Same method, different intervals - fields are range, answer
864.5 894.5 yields 1.496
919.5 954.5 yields 1.656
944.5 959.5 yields 1.68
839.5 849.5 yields 1.525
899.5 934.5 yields 1.633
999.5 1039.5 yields 1.964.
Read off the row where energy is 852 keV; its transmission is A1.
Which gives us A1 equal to 1.464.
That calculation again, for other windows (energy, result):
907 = 1.461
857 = 1.387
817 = 1.56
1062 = 1.902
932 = 1.633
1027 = 1.579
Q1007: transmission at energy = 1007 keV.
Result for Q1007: 1.853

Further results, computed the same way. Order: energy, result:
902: 1.443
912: 1.553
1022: 1.803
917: 1.57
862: 1.388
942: 1.653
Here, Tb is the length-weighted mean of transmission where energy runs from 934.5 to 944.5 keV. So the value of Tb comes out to 1.65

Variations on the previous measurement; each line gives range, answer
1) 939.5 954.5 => 1.65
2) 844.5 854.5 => 1.49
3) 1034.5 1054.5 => 1.32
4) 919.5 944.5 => 1.61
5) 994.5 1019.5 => 1.89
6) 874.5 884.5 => 1.41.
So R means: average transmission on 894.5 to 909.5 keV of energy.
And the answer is 1.46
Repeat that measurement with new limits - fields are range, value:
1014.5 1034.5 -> 1.65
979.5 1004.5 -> 1.83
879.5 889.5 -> 1.45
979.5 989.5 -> 1.81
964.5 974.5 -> 1.74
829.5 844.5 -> 1.53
